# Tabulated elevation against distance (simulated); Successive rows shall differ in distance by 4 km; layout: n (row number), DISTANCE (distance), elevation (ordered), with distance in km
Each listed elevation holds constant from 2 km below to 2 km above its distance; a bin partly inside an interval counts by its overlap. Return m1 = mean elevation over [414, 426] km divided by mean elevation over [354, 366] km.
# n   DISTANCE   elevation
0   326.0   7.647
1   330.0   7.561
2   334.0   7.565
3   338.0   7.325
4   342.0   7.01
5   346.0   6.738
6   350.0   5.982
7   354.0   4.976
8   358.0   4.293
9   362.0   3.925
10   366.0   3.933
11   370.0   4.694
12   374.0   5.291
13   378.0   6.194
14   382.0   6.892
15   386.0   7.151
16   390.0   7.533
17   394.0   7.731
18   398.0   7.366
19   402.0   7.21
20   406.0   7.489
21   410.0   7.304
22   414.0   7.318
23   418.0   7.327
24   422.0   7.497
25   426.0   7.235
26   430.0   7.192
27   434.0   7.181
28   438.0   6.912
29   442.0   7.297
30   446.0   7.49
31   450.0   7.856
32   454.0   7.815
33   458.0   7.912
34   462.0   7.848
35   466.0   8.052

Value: 1.7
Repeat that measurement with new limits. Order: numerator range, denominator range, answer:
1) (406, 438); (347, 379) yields 1.48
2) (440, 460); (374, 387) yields 1.18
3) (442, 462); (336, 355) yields 1.19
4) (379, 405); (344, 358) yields 1.28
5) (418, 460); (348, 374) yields 1.59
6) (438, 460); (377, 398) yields 1.06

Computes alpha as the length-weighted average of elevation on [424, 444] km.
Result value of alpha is 7.16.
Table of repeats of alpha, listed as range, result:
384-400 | 7.45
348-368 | 4.62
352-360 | 4.63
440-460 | 7.67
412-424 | 7.38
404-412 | 7.4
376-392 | 6.94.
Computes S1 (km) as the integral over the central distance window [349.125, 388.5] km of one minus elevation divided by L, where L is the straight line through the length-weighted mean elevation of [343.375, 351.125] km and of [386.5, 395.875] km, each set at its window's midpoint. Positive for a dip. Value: 9.4 km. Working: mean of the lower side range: 6.46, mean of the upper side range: 7.55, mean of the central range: 5.34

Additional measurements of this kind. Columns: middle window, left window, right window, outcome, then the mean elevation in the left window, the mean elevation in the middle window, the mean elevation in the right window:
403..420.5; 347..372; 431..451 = -2.69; 4.72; 7.35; 7.31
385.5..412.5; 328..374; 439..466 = -2.90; 5.8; 7.41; 7.7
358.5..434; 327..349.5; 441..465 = 8.86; 7.17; 6.6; 7.73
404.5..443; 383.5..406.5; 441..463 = 1.45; 7.4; 7.27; 7.71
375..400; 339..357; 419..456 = -1.41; 6.14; 7.07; 7.38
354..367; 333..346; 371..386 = 4.78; 7.19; 4.2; 6.17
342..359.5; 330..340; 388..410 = 4.13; 7.47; 5.7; 7.45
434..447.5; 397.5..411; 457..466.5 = 0.87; 7.34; 7.22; 7.92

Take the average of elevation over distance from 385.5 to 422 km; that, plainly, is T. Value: 7.4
